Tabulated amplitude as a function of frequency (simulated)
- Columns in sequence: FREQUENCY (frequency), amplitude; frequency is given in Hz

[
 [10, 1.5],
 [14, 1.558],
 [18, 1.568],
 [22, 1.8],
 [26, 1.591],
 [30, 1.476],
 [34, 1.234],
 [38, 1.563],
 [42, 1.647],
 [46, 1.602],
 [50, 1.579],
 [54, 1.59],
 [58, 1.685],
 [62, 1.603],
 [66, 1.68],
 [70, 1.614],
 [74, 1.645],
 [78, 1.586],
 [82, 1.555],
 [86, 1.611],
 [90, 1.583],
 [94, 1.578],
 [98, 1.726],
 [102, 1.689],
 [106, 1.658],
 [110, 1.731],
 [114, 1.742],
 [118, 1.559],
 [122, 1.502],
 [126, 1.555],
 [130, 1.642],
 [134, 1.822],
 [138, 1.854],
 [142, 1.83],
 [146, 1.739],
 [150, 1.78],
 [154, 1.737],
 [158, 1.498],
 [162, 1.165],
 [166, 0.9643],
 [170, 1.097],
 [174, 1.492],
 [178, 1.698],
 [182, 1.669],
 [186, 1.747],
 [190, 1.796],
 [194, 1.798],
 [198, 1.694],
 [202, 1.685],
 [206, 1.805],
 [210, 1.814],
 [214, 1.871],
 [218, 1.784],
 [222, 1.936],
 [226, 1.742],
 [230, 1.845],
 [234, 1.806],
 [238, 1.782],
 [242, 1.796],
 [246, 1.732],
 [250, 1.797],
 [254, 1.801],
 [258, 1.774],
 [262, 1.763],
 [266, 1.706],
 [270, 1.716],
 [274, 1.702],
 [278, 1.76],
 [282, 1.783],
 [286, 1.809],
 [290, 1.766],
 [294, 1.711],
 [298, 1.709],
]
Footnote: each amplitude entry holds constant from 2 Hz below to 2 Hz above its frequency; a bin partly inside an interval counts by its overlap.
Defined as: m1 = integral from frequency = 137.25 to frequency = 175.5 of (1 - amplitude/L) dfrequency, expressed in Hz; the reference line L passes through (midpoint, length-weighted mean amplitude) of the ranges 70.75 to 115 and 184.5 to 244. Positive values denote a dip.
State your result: 4.8 Hz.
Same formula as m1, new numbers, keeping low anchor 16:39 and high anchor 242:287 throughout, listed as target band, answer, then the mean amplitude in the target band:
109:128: 0.12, 1.61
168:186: 1.72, 1.52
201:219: -0.95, 1.8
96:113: -0.99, 1.7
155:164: 1.54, 1.38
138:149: -1.01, 1.8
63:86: -0.49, 1.61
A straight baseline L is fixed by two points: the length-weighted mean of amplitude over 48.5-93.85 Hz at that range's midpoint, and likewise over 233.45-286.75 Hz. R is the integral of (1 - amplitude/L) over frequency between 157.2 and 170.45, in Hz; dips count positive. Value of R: 4.1 Hz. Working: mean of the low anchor 1.61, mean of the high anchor 1.76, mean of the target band 1.16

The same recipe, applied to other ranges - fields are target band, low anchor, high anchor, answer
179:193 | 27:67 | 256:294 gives -0.51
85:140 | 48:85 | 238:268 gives -0.29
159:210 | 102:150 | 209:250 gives 5.88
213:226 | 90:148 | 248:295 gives -0.84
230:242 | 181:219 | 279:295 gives -0.23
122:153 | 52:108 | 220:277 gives -0.92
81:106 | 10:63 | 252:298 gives -0.20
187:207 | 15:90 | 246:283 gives -0.60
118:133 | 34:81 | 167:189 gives -0.23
